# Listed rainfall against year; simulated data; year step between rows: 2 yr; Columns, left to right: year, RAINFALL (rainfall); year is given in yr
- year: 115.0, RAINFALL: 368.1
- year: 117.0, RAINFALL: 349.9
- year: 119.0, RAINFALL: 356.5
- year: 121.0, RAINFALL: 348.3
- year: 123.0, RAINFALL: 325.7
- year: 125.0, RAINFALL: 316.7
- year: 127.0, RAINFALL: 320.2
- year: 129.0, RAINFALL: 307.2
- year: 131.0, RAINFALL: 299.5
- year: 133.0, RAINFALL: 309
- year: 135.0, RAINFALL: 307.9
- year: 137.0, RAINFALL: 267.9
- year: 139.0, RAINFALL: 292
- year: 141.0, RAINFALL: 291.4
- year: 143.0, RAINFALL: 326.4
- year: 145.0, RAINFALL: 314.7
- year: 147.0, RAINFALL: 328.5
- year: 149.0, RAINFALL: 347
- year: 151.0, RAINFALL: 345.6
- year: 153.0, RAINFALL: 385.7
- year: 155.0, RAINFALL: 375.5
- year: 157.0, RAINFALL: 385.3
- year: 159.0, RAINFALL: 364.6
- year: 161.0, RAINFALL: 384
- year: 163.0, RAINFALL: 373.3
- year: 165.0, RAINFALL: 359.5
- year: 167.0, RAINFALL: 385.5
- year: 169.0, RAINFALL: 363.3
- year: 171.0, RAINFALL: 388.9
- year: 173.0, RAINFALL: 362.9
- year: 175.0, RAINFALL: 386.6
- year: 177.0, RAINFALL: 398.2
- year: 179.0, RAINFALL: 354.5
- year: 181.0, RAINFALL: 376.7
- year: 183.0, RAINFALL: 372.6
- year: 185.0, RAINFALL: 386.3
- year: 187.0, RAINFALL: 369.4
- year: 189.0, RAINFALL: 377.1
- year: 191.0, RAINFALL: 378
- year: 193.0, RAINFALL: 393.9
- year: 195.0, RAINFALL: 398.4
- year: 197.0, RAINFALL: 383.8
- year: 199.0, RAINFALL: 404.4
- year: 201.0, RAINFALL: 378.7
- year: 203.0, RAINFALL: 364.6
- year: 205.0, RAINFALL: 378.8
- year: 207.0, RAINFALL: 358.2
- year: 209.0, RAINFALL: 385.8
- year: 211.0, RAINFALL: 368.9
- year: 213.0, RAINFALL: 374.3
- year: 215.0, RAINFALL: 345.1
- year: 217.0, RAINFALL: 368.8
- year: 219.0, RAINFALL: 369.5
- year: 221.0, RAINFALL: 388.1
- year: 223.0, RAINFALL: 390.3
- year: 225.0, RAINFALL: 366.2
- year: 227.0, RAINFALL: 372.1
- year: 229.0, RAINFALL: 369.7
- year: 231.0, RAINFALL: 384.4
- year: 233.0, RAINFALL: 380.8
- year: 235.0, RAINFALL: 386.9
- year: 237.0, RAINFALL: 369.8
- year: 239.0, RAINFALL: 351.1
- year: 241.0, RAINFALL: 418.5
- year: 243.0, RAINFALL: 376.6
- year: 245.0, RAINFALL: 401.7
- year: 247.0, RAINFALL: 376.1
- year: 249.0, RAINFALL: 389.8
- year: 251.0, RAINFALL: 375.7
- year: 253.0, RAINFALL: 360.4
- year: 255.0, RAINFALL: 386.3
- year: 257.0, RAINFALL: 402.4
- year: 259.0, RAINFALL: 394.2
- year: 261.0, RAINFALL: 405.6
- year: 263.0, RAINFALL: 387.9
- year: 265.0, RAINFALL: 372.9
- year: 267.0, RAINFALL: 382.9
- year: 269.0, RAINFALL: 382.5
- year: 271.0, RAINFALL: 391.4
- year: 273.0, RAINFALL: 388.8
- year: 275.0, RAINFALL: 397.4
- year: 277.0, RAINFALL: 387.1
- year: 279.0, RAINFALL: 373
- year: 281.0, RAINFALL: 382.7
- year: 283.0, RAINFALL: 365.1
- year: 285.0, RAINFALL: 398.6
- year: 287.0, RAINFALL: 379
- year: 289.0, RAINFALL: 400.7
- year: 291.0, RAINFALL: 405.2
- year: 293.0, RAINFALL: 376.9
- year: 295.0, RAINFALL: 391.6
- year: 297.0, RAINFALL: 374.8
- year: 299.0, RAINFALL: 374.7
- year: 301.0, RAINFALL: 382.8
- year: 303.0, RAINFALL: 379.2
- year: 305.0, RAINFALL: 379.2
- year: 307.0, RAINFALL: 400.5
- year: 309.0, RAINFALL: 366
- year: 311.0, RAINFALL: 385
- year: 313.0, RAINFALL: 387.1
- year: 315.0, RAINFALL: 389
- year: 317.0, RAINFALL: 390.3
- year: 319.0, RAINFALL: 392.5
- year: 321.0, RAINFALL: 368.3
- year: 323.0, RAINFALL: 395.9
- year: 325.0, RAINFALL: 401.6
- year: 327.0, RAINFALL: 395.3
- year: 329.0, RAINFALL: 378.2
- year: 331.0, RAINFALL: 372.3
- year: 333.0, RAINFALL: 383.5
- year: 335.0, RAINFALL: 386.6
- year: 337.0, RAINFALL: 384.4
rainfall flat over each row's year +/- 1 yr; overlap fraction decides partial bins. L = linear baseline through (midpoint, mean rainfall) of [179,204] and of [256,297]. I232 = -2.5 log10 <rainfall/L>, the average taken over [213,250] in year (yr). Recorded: 0.018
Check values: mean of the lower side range 381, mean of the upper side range 388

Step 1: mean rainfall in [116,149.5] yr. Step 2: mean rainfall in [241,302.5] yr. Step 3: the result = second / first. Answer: 1.21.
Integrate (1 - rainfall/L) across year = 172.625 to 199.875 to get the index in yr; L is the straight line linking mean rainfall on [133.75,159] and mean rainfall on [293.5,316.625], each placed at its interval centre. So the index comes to -3.0 yr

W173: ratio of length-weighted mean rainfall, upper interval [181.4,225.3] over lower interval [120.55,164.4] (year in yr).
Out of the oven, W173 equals 1.1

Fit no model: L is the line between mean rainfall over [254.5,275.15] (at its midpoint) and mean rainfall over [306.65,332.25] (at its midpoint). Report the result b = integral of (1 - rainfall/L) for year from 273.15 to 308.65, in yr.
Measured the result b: 0.3 yr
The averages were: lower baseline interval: 390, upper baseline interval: 386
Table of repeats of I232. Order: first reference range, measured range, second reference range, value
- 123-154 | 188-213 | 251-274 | -0.085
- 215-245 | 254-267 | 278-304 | -0.029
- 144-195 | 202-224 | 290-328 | 0.010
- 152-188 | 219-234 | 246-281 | 0.010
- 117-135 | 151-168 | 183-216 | -0.080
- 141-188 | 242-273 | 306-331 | -0.022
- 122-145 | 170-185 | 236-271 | -0.131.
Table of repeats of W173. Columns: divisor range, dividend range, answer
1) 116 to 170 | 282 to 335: 1.14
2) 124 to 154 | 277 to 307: 1.21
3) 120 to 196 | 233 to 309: 1.09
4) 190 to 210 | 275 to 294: 1.01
